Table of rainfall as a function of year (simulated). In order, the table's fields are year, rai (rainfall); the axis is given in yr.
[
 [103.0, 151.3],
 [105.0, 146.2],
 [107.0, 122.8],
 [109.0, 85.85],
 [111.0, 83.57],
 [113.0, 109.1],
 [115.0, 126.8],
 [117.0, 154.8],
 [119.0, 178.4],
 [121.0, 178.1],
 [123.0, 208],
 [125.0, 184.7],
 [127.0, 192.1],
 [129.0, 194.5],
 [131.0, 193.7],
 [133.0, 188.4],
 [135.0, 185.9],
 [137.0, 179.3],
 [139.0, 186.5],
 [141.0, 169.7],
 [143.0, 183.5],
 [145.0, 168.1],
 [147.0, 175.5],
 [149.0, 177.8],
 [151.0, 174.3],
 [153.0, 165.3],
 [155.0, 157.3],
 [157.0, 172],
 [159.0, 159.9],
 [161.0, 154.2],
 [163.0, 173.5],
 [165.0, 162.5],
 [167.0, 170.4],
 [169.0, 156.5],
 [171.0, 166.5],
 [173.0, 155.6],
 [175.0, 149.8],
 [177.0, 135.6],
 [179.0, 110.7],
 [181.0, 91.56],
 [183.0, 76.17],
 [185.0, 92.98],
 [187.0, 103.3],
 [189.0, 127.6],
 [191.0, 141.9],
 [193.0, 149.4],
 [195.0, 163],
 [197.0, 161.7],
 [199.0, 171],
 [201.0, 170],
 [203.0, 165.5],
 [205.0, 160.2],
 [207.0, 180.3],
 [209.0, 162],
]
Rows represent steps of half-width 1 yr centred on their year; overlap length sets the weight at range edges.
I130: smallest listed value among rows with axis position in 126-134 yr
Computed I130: 188.4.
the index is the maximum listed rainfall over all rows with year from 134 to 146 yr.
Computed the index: 186.5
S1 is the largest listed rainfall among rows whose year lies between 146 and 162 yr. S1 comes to 177.8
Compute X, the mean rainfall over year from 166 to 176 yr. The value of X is 160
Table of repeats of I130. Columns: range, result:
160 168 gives 154.2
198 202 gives 170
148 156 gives 157.3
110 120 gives 83.57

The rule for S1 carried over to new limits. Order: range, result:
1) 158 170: 173.5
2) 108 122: 178.4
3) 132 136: 188.4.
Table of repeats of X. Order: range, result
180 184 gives 83.9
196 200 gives 166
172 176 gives 153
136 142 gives 178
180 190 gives 98.3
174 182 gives 122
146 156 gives 170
